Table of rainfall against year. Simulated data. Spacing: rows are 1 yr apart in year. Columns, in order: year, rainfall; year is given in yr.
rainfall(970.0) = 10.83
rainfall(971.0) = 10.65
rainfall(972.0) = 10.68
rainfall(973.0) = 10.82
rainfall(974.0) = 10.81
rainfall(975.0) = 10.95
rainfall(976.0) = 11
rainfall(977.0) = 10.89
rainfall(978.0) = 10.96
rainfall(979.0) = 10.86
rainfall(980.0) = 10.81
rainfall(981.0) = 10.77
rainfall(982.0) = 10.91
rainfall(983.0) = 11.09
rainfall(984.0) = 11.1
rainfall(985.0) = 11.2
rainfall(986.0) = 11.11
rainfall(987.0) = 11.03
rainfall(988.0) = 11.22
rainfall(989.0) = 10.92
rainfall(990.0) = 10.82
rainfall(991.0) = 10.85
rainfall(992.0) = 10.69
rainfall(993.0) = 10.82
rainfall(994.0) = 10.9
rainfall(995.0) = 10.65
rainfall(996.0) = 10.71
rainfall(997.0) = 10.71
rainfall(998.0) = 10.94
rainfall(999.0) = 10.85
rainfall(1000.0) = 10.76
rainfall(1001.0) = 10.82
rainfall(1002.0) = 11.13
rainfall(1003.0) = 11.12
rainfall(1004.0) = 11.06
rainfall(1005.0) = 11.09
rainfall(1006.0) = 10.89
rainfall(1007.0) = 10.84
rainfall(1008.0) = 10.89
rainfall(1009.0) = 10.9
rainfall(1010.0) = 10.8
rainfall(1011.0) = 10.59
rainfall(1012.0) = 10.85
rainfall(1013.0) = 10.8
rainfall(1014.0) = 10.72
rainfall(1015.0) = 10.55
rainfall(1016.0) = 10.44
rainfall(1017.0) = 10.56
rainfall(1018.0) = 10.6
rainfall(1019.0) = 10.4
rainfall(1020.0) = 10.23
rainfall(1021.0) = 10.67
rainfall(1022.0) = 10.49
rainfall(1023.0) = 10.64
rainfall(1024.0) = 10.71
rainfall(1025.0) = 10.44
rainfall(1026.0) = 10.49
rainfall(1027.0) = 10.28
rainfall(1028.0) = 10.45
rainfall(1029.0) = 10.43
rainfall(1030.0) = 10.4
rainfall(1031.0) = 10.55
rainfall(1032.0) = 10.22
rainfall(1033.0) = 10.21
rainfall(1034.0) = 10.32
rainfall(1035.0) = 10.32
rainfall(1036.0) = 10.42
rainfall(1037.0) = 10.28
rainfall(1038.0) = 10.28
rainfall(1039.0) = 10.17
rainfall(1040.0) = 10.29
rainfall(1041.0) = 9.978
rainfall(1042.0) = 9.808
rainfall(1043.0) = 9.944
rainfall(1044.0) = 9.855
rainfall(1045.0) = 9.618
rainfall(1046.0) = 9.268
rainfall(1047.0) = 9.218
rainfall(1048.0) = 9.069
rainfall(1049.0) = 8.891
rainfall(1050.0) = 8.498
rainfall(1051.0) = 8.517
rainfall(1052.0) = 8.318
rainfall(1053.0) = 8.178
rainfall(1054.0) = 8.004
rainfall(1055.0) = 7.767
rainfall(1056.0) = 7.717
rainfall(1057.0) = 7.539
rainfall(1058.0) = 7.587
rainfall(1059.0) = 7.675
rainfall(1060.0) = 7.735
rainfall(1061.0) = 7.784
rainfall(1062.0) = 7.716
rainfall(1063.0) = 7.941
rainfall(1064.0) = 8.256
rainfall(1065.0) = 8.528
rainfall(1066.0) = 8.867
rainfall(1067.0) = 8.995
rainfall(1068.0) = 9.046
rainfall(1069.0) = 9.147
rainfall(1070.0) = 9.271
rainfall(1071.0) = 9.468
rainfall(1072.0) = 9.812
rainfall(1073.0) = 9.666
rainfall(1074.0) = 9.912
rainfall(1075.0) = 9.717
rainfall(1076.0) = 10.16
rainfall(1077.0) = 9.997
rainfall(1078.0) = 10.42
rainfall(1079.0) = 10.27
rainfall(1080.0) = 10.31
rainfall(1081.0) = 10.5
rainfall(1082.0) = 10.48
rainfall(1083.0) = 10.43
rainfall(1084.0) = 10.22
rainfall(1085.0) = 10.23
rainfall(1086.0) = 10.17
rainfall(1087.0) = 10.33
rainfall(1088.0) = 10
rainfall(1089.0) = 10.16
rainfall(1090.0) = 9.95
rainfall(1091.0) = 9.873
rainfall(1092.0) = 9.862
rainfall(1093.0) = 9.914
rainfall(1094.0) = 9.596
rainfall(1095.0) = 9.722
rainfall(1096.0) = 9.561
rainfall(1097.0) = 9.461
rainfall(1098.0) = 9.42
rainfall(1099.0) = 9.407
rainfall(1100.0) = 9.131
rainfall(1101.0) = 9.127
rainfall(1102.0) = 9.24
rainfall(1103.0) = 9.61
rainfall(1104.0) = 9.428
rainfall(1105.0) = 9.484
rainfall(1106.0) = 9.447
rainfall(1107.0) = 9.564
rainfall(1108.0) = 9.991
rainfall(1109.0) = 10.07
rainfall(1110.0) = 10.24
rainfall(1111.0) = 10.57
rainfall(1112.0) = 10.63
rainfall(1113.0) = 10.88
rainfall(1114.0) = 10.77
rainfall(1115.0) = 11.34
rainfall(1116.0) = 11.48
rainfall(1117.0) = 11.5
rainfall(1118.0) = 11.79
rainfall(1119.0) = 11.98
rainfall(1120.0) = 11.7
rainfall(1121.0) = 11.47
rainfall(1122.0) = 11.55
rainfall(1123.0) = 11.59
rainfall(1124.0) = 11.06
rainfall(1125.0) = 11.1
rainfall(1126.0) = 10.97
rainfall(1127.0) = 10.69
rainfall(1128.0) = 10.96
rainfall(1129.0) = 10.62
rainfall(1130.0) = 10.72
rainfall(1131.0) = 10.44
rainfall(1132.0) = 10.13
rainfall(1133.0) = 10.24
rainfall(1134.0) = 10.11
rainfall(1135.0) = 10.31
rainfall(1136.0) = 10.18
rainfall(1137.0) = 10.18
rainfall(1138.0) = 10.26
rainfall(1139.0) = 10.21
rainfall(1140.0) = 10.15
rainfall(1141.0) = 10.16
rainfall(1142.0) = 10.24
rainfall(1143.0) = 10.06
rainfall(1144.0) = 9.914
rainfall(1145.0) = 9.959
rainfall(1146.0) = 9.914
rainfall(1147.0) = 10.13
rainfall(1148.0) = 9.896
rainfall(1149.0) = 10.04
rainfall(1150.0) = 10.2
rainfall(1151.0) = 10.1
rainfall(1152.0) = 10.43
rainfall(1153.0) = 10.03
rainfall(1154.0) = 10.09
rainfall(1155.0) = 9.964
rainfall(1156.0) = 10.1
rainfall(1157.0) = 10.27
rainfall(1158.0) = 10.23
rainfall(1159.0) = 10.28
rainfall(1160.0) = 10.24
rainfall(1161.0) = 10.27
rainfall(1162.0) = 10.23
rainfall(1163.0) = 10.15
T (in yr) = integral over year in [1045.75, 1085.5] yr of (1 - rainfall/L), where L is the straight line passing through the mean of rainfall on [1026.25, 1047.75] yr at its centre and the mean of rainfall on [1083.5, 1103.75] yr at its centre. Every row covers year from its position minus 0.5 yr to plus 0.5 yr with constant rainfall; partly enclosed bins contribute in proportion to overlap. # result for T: 3.6 yr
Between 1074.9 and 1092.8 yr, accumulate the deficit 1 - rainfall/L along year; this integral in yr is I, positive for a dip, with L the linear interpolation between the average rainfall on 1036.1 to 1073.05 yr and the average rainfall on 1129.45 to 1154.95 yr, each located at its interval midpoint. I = -1.7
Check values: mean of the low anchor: 8.89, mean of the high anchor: 10.2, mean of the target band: 10.2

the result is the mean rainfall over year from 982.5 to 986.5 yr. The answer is 11.1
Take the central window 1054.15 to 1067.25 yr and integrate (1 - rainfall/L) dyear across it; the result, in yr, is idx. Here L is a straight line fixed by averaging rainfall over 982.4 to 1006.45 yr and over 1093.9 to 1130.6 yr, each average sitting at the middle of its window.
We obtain 3.28 yr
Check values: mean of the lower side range 10.9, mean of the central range 7.99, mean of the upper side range 10.4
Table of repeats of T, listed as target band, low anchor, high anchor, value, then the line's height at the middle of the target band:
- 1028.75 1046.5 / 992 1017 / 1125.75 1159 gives 0.9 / 10.7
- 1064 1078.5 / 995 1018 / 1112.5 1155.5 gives 1.7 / 10.7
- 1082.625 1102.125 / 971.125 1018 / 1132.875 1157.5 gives 1.1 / 10.4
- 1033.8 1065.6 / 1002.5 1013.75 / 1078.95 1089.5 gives 5.0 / 10.6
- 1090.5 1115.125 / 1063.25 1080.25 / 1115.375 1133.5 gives 1.5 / 10.4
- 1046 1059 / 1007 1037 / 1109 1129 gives 2.9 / 10.7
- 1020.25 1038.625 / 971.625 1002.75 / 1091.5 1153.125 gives 0.5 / 10.7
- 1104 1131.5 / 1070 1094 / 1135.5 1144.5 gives -1.9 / 10.1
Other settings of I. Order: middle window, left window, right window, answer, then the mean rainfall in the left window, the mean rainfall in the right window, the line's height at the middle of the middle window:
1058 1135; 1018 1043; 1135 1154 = 1.74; 10.3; 10.1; 10.2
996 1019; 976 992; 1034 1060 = -1.22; 11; 9.09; 10.3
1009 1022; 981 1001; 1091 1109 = -0.01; 10.9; 9.55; 10.6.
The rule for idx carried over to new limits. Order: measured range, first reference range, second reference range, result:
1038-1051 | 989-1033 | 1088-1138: 1.3 yr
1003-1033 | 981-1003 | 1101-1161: 0.6 yr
